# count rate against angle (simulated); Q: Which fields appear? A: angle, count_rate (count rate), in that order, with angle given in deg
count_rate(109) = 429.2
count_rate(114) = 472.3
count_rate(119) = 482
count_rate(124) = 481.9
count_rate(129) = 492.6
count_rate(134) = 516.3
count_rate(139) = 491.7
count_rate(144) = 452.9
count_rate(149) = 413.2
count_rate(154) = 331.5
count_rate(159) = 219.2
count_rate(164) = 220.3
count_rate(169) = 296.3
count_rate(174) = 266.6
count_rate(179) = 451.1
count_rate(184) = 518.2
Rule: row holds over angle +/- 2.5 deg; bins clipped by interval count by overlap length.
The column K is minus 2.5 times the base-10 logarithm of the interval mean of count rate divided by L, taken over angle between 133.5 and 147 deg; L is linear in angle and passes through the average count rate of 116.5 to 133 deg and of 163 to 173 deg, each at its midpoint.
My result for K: -0.17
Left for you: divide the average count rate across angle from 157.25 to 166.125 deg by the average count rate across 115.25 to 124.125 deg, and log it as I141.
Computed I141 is 0.46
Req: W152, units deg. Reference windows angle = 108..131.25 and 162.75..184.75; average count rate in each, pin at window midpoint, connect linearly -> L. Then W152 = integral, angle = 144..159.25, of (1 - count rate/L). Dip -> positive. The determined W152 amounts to 1.6 deg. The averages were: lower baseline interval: 474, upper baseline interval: 345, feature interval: 358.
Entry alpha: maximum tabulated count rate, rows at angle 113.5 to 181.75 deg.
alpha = 516.3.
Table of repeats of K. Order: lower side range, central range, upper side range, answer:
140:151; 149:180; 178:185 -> 0.48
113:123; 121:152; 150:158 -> -0.18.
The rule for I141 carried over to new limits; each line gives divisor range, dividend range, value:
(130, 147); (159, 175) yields 0.52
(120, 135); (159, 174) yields 0.51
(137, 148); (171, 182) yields 0.78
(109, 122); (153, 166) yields 0.53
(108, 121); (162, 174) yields 0.56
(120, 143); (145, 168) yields 0.62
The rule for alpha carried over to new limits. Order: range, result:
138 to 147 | 491.7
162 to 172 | 296.3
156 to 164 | 220.3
